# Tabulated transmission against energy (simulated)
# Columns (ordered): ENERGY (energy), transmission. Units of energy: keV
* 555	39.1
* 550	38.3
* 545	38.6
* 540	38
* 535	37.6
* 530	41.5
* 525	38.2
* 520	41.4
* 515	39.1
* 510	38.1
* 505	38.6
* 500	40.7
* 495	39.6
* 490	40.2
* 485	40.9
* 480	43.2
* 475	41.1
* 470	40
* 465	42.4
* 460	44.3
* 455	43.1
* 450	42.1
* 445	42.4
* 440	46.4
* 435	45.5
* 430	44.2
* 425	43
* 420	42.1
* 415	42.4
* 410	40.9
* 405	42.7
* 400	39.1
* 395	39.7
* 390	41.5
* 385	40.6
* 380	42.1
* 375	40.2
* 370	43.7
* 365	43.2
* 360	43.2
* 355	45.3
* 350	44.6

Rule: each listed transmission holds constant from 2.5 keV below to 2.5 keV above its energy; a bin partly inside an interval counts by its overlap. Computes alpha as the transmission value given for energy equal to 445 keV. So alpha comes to 42.4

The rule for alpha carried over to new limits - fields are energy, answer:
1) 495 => 39.6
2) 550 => 38.3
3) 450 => 42.1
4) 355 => 45.3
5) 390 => 41.5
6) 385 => 40.6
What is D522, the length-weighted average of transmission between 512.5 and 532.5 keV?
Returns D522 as 40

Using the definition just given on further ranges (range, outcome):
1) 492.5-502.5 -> 40.1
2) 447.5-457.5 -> 42.6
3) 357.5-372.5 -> 43.4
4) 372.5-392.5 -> 41.1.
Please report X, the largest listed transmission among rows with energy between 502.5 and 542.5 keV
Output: 41.5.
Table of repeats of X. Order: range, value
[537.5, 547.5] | 38.6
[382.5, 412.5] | 42.7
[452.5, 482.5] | 44.3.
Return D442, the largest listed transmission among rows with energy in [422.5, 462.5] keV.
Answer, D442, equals 46.4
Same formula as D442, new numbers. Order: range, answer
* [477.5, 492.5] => 43.2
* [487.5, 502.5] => 40.7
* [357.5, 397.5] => 43.7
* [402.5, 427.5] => 43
